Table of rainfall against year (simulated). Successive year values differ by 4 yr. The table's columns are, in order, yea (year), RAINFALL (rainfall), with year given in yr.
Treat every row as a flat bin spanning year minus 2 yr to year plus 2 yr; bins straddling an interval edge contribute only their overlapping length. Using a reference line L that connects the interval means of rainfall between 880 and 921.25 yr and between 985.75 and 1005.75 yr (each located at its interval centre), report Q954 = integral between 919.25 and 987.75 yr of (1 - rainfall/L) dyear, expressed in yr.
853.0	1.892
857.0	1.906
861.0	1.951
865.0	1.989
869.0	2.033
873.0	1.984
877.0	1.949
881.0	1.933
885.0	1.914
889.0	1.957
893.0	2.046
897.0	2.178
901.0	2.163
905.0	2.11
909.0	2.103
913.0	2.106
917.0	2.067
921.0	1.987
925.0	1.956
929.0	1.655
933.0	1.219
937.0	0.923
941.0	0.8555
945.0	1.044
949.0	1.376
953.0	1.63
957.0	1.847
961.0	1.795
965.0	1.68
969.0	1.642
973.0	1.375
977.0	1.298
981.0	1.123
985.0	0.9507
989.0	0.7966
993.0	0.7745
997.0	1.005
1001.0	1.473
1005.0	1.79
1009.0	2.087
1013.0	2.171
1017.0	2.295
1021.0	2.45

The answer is 4.5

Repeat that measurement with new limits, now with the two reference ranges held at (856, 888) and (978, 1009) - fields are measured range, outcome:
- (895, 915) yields -4.3 yr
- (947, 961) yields -2.0 yr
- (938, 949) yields 3.5 yr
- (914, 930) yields -2.9 yr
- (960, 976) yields -2.7 yr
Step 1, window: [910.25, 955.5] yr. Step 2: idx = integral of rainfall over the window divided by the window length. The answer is 1.54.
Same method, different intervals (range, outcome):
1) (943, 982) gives 1.49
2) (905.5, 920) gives 2.09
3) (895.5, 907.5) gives 2.15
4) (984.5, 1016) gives 1.43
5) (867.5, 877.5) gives 1.99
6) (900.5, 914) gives 2.12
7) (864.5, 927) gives 2.03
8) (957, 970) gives 1.73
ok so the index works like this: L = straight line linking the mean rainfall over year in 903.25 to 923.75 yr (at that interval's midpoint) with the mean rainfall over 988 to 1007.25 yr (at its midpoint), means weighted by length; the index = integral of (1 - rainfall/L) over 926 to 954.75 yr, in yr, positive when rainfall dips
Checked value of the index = 8.4 yr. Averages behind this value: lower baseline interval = 2.07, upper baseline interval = 1.2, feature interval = 1.26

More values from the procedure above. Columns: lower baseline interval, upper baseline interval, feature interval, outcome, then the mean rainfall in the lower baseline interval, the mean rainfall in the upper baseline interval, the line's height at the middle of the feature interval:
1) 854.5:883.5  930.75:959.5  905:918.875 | -4.5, 1.96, 1.28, 1.58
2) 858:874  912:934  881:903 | -1.4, 1.98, 1.85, 1.92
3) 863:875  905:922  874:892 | 0.7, 2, 2.08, 2.03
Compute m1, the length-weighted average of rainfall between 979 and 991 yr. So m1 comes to 0.957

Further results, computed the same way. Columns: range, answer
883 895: 1.97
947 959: 1.62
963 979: 1.5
